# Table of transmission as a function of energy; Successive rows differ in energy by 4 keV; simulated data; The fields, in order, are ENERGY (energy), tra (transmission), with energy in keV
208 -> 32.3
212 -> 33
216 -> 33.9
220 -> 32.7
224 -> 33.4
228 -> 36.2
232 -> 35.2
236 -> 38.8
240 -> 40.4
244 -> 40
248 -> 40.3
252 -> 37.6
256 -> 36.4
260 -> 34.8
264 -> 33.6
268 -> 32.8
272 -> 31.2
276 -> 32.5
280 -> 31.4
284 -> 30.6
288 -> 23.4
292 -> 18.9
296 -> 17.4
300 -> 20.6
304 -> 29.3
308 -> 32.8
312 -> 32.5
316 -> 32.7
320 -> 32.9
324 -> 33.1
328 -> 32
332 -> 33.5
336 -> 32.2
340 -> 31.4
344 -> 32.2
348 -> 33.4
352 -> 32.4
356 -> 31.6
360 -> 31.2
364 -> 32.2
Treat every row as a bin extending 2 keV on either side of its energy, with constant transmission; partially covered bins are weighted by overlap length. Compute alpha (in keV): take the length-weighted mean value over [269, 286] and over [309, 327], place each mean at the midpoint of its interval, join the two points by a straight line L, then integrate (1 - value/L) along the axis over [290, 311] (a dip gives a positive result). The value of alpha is 5.24 keV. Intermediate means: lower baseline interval 31.5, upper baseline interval 32.8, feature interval 24.2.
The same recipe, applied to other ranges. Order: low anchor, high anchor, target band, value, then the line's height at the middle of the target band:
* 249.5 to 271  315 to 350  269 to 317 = 8.7 keV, 33.9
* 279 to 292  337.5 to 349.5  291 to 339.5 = 0.8 keV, 29.6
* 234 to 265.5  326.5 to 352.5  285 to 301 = 6.6 keV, 35.2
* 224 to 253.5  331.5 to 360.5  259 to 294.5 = 6.4 keV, 36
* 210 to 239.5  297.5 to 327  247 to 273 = -1.6 keV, 33.2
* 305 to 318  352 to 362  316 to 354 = -0.7 keV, 32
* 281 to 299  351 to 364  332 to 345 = -1.3 keV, 29.3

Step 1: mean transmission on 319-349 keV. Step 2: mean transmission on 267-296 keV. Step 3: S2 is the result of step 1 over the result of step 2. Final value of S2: 1.17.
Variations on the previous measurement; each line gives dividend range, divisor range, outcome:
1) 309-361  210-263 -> 0.89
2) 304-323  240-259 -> 0.84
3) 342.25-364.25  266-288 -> 1.04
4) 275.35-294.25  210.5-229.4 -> 0.80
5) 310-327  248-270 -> 0.92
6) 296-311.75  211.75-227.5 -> 0.80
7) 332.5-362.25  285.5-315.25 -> 1.26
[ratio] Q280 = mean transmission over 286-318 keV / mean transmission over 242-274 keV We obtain 0.72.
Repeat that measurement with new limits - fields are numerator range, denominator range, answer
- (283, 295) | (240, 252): 0.58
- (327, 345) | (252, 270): 0.93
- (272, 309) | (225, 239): 0.72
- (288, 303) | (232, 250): 0.51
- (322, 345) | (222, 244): 0.87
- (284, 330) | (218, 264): 0.76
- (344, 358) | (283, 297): 1.45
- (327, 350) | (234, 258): 0.83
